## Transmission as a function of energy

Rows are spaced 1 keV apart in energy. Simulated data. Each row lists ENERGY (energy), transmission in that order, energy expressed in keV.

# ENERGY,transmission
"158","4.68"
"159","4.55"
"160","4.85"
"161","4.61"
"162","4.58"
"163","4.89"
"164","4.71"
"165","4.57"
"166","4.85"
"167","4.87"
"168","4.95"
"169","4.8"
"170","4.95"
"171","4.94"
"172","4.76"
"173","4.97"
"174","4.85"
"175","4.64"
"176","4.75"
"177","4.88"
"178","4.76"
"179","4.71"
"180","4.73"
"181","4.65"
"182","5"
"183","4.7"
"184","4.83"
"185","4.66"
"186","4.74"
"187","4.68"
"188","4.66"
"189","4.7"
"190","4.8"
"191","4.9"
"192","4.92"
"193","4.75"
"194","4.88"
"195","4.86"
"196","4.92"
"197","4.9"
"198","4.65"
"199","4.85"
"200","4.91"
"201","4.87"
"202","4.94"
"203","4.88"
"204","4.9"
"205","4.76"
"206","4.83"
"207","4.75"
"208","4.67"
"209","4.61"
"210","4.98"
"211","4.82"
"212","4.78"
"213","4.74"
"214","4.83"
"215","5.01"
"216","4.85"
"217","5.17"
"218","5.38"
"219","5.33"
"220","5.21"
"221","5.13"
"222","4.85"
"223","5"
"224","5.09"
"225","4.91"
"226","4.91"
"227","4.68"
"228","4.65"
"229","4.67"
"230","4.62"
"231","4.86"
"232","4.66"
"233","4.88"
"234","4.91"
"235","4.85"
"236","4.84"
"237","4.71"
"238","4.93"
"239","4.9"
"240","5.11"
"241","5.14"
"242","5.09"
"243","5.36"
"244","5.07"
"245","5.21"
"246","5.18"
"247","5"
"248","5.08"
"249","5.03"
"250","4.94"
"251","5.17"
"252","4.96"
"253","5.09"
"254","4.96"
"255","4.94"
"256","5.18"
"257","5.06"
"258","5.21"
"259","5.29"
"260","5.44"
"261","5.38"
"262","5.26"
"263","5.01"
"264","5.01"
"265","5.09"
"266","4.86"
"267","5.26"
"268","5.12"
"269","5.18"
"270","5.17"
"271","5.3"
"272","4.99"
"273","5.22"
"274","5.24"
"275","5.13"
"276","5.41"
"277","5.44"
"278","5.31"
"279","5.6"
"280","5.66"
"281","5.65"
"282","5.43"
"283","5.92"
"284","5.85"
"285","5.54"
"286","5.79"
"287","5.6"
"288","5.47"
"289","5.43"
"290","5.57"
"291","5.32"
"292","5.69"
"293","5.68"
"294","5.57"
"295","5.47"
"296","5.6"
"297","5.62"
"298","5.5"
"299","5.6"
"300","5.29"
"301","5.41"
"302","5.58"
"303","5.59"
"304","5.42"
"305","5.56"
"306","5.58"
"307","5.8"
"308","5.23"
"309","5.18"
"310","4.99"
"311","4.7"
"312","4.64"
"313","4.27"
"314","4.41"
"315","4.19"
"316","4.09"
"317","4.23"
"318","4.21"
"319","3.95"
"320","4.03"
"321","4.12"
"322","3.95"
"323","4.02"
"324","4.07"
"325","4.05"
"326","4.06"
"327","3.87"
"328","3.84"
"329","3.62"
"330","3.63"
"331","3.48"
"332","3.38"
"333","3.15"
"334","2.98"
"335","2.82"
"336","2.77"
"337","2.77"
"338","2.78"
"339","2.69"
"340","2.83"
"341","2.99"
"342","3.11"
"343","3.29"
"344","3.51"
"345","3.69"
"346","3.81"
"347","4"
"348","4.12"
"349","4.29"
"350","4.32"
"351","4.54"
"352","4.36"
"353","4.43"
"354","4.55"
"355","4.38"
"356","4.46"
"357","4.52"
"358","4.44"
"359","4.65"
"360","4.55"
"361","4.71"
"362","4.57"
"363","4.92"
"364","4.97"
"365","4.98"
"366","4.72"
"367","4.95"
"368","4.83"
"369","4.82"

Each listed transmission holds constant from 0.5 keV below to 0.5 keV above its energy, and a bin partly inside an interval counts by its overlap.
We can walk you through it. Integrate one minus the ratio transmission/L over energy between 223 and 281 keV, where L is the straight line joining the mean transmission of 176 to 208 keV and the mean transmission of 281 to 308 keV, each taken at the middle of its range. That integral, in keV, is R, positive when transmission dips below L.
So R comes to 1.9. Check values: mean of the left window 4.8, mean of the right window 5.57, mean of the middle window 5.08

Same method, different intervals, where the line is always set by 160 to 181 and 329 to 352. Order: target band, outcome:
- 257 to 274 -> -4.8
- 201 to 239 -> -4.2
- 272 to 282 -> -3.7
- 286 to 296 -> -4.5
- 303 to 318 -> -4.9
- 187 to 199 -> -0.5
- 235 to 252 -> -3.4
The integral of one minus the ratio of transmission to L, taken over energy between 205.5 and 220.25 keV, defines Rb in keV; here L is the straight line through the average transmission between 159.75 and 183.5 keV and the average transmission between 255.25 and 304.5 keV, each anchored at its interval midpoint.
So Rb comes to 0.3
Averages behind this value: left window 4.79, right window 5.39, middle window 4.93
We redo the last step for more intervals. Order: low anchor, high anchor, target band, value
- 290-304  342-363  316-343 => 7.2 keV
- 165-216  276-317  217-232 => 0.1 keV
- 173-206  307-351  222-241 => -1.4 keV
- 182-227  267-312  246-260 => 0.3 keV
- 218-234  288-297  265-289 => 0.0 keV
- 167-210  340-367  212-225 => -0.9 keV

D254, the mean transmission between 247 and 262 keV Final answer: 5.12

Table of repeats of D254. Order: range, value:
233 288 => 5.2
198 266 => 4.97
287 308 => 5.53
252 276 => 5.15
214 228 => 5.02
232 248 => 5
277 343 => 4.61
